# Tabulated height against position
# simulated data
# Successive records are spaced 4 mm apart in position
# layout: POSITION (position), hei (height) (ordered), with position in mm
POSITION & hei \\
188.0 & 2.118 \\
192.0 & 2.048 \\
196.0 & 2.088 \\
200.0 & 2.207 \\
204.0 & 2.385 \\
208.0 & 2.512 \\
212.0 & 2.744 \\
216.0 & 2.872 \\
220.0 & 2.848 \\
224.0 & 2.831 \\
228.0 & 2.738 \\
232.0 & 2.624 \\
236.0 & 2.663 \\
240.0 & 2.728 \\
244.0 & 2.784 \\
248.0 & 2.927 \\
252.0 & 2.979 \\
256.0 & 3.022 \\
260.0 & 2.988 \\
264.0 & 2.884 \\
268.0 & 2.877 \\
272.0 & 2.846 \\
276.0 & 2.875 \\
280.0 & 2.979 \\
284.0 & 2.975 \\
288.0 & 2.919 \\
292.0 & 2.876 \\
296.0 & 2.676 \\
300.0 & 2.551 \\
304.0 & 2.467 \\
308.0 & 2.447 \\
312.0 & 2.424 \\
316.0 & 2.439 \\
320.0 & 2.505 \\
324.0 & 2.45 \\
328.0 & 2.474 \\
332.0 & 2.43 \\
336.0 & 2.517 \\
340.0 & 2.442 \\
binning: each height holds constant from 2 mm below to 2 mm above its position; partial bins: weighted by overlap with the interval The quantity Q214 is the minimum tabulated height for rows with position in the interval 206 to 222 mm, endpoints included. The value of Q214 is 2.512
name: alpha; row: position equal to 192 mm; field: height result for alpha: 2.048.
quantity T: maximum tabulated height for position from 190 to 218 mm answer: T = 2.872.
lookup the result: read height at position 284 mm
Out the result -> 2.975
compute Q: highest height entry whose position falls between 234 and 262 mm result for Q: 3.022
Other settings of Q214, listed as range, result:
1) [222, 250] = 2.624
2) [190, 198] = 2.048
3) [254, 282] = 2.846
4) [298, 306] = 2.467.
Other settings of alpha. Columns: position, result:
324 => 2.45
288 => 2.919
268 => 2.877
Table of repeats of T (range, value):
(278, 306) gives 2.979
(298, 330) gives 2.551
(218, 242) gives 2.848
